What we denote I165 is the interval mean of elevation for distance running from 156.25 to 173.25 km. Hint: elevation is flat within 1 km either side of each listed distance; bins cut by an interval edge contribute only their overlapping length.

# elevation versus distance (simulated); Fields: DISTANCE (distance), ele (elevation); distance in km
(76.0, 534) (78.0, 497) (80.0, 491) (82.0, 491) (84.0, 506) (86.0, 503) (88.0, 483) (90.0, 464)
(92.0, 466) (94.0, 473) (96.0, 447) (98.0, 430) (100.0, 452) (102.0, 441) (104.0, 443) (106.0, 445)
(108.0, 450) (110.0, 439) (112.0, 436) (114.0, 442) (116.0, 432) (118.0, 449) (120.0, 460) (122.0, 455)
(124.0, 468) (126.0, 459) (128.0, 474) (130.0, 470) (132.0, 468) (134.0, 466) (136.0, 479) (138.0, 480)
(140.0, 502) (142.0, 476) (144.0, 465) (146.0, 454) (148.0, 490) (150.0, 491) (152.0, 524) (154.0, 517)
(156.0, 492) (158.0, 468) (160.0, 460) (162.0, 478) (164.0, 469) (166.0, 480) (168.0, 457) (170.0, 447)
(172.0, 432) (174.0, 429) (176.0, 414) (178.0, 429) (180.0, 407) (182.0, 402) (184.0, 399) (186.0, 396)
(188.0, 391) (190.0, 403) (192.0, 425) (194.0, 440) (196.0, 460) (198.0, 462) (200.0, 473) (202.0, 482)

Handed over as 462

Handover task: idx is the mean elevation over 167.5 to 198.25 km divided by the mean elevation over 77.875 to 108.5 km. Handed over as 0.91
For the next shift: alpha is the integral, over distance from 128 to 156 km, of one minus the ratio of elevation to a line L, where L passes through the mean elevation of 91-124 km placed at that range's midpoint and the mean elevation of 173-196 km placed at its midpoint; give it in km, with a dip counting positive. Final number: -3.3 km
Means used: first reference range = 448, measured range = 483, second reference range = 414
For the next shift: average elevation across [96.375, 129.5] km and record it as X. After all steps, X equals 449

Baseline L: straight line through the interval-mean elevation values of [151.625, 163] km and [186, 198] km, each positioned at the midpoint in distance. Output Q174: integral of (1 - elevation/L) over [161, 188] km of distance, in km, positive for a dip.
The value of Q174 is 1.47 km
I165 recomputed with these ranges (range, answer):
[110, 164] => 471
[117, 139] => 466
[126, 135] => 468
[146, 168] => 484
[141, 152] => 480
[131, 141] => 479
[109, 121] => 443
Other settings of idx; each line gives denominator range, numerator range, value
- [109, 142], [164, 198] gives 0.93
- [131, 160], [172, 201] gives 0.88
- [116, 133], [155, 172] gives 1.01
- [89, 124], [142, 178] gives 1.04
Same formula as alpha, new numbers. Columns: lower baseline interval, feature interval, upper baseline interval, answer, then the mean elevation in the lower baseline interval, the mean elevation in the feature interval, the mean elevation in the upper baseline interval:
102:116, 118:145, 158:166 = -1.0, 442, 470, 470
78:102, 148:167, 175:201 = -2.1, 473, 487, 423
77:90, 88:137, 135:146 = 3.0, 493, 455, 478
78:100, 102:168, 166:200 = -2.4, 475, 468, 428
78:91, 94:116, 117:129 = 1.4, 490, 443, 461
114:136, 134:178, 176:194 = -3.7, 460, 471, 409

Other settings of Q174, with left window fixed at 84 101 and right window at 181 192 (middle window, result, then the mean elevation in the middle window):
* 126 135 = -0.6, 468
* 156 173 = -1.9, 463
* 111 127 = -0.1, 450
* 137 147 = -1.0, 475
